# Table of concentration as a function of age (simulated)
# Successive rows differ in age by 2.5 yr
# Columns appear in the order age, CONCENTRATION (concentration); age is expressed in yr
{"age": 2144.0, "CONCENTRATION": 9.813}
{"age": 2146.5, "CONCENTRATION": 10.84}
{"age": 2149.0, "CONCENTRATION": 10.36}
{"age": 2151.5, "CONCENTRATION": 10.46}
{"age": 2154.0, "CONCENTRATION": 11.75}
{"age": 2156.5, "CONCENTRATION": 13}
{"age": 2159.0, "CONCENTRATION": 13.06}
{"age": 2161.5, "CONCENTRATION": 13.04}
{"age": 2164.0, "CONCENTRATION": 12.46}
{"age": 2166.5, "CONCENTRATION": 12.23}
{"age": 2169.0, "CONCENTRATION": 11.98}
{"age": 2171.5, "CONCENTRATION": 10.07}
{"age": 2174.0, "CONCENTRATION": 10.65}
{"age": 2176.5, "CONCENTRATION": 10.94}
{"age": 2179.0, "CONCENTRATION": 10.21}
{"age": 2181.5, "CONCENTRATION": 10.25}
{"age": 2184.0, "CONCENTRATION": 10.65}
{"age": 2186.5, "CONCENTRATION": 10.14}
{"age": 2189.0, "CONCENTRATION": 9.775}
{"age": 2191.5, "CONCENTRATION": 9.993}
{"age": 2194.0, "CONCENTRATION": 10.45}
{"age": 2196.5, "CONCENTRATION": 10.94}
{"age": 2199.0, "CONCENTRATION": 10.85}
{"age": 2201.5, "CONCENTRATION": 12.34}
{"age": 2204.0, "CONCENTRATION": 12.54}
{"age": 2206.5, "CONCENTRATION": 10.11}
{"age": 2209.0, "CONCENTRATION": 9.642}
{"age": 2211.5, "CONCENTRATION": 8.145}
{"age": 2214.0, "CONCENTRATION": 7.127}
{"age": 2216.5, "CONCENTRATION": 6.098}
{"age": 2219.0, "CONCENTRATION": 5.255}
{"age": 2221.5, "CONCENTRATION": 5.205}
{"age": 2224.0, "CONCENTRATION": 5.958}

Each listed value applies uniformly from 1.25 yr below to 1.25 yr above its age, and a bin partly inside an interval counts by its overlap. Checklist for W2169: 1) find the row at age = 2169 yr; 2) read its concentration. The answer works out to 11.98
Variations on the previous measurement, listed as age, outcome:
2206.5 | 10.11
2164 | 12.46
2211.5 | 8.145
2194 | 10.45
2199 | 10.85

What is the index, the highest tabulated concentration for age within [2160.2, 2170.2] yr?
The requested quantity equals 13.04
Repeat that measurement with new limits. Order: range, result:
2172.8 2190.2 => 10.94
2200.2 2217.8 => 12.54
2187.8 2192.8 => 9.993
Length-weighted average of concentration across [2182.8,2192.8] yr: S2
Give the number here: 10.1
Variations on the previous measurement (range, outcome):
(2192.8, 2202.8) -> 11.2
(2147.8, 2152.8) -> 10.4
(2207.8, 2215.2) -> 8.3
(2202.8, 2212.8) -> 10.1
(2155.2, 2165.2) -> 12.9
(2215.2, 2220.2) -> 5.7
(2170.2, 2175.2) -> 10.4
